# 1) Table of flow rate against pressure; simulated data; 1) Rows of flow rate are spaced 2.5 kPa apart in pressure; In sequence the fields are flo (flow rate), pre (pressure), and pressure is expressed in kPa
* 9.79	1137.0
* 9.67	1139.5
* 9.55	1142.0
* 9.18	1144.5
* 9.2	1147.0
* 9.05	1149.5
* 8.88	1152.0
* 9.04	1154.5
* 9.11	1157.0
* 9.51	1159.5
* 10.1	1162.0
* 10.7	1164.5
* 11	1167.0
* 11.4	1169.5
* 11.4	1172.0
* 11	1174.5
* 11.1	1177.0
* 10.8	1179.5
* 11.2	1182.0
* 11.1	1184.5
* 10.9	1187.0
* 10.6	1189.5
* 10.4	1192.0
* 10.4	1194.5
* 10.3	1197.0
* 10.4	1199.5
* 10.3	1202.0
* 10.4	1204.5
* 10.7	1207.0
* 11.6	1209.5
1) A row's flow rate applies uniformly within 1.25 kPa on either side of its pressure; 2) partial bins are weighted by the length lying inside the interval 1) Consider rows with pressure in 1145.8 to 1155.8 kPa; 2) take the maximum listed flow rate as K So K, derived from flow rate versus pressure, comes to 9.2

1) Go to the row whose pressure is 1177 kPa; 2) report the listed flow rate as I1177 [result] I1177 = 11.1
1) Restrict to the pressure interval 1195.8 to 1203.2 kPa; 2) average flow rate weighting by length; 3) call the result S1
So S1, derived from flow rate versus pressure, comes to 10.3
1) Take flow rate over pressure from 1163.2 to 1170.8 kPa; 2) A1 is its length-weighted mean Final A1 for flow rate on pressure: 11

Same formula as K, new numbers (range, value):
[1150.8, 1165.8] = 10.7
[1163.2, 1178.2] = 11.4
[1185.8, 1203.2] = 10.9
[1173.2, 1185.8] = 11.2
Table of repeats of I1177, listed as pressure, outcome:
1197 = 10.3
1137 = 9.79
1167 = 11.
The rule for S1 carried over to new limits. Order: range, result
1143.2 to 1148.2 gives 9.19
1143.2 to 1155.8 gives 9.07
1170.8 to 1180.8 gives 11.1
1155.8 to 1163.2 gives 9.57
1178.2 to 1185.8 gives 11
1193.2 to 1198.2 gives 10.4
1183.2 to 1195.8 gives 10.7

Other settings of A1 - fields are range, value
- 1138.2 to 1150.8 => 9.33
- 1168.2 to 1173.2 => 11.4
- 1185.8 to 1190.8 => 10.7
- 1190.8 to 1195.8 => 10.4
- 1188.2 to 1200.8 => 10.4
